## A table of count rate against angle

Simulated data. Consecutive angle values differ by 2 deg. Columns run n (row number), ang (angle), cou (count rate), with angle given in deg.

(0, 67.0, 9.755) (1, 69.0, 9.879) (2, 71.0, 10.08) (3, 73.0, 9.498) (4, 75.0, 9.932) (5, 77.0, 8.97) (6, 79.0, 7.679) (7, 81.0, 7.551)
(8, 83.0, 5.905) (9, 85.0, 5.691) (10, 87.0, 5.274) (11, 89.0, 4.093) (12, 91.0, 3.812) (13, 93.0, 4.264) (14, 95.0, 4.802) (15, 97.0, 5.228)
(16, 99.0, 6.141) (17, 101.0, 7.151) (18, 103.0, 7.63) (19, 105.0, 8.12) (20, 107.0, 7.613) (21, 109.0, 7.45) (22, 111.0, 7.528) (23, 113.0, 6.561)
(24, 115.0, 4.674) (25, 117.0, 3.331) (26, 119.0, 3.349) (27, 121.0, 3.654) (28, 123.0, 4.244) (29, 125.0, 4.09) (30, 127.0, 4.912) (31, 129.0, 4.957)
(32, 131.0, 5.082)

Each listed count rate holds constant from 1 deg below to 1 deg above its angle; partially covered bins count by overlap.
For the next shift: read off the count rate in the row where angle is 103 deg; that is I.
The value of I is 7.63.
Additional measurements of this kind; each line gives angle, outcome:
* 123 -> 4.244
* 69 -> 9.879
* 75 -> 9.932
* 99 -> 6.141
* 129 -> 4.957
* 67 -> 9.755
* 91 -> 3.812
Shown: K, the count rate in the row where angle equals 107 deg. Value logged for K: 7.613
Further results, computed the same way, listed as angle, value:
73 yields 9.498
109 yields 7.45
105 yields 8.12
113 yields 6.561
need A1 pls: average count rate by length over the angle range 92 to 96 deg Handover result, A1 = 4.53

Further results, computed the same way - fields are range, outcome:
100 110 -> 7.59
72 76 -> 9.71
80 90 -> 5.7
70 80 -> 9.23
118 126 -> 3.83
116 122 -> 3.44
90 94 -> 4.04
